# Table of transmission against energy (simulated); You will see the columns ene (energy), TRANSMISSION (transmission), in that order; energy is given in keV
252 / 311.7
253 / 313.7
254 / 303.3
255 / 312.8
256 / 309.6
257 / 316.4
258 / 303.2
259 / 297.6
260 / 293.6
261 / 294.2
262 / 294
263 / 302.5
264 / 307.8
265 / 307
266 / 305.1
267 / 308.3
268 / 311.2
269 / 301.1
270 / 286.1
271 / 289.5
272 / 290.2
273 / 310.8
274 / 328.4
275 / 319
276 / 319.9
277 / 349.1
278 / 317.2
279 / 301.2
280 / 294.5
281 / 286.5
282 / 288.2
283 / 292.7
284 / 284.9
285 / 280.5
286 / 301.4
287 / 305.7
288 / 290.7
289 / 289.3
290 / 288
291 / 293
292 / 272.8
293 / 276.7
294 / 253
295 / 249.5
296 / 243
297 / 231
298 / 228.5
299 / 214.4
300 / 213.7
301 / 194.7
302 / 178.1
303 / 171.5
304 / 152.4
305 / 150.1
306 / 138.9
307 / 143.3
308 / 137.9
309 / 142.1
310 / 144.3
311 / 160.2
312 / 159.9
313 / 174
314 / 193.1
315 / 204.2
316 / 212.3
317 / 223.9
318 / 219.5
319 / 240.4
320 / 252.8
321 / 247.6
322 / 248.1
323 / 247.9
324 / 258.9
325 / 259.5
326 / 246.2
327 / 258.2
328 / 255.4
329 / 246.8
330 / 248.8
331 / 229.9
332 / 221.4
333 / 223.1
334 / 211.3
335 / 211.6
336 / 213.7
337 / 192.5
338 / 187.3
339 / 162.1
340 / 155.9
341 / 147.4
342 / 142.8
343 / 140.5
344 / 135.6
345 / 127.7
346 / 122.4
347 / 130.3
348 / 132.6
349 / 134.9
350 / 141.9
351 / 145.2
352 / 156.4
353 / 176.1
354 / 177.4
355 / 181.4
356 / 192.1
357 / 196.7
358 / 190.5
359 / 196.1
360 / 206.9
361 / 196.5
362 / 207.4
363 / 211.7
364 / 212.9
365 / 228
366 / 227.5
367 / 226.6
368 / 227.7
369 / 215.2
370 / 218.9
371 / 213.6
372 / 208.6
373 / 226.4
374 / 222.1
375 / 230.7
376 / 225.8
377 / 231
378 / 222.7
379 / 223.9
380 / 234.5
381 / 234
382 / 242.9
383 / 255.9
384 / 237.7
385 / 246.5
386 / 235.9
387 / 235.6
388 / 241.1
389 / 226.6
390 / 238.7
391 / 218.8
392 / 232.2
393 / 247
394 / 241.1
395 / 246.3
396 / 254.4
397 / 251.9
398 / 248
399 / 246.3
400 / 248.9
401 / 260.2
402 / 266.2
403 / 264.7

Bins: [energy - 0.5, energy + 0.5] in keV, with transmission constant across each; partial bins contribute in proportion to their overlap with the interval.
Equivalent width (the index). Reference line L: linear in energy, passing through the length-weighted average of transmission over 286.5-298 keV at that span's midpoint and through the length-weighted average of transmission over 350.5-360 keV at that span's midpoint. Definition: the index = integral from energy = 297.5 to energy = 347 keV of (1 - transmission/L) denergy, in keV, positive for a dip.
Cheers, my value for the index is 6.8 keV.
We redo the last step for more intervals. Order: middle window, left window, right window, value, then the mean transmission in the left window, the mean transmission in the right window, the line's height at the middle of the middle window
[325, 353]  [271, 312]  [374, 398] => 6.8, 248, 237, 242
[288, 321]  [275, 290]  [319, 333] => 7.8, 300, 247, 273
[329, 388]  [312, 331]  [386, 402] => 9.6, 233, 243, 238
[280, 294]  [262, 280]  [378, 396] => 0.5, 308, 238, 299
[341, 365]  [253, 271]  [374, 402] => 8.2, 303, 239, 257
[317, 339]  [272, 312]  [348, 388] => -0.3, 247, 210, 229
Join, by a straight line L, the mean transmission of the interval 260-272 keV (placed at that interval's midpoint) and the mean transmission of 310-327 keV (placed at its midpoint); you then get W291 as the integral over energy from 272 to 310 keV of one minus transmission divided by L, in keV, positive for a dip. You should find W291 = 2.0 keV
